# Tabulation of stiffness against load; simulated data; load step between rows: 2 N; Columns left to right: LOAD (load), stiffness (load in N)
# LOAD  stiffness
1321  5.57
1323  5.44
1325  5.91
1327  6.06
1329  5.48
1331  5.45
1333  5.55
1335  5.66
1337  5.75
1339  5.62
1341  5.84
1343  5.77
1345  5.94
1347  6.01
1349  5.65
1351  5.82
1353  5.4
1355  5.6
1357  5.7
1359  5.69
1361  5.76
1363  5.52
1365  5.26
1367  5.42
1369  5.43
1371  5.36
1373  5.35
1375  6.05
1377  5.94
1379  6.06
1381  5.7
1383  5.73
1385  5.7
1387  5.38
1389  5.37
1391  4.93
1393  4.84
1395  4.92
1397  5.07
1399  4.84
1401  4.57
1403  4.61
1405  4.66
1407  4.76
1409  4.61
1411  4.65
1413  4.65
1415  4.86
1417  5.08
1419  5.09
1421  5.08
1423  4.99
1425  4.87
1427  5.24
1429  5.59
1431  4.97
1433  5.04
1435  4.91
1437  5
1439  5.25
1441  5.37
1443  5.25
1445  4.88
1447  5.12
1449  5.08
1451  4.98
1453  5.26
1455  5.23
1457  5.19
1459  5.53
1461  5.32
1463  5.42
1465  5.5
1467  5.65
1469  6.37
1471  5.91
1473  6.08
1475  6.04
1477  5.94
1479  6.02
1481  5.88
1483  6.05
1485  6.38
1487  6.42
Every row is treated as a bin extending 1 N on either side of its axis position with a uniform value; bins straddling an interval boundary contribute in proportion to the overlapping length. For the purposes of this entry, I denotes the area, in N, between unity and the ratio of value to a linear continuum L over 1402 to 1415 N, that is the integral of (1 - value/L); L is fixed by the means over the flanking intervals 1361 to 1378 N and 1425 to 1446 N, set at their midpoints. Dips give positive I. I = 1.6 N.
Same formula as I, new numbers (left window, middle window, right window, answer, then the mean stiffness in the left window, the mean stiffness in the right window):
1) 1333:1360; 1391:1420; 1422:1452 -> 2.79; 5.72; 5.1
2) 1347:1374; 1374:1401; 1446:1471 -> 0.59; 5.55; 5.41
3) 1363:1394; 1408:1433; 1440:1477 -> 2.31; 5.5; 5.47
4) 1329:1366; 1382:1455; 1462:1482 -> 9.47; 5.66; 5.88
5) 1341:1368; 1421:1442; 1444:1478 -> 1.61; 5.66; 5.5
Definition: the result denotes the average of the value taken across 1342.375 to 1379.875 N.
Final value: 5.67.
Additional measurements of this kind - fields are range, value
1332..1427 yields 5.34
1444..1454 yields 5.06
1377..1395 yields 5.46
